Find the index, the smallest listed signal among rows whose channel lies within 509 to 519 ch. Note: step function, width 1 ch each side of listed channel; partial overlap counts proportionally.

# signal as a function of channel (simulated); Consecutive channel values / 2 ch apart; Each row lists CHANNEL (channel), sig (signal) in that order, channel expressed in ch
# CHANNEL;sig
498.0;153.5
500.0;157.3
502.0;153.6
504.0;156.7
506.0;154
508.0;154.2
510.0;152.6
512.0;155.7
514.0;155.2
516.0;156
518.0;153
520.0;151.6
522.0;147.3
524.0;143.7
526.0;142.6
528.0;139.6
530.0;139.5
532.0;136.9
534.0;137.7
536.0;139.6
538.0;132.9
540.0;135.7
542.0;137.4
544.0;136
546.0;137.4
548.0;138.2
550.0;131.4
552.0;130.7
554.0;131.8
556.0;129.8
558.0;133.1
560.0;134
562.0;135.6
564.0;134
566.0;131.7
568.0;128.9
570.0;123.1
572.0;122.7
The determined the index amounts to 152.6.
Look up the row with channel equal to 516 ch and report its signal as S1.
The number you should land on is 156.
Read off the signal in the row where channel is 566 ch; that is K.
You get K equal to 131.7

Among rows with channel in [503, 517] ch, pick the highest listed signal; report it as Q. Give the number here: 156.7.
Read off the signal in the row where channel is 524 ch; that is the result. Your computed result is 143.7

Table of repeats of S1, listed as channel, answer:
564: 134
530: 139.5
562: 135.6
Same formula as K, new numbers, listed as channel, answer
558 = 133.1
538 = 132.9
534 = 137.7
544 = 136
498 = 153.5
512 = 155.7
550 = 131.4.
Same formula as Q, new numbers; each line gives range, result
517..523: 153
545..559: 138.2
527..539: 139.6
